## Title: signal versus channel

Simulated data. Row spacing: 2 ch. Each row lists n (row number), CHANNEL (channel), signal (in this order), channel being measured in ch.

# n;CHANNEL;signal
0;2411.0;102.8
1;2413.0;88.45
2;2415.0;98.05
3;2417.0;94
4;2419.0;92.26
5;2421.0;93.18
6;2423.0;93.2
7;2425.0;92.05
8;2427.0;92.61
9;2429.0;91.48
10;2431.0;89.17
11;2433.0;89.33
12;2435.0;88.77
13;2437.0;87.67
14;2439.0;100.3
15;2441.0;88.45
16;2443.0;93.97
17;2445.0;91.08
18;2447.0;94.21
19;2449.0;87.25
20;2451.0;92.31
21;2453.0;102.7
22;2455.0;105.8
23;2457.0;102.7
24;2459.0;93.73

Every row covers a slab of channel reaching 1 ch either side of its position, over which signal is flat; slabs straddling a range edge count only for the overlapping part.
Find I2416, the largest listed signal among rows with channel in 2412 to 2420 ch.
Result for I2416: 98.05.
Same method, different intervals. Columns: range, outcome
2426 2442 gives 100.3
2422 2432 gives 93.2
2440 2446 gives 93.97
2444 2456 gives 105.8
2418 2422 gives 93.18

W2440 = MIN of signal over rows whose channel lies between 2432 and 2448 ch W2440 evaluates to 87.67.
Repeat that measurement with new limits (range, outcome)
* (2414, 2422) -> 92.26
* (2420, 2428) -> 92.05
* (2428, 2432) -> 89.17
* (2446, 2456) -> 87.25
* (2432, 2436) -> 88.77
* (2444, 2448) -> 91.08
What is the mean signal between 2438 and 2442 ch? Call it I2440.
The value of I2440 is 94.4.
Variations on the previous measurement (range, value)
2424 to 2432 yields 91.3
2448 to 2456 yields 97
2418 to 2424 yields 92.9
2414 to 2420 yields 94.8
